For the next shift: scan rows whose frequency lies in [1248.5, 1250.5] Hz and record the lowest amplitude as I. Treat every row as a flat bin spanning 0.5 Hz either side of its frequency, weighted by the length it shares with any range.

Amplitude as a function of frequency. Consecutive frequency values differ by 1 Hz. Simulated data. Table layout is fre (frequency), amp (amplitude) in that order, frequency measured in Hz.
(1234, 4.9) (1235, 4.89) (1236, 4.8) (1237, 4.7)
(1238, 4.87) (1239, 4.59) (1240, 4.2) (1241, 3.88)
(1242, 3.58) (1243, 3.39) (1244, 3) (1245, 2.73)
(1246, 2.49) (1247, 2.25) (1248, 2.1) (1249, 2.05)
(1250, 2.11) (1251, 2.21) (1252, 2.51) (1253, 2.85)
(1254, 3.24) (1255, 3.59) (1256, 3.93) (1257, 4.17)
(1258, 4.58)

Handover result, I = 2.05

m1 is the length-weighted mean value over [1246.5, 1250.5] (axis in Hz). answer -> 2.13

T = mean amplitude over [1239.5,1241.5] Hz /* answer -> 4.04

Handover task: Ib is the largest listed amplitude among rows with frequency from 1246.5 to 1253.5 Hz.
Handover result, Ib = 2.85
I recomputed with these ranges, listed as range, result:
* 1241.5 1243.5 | 3.39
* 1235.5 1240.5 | 4.2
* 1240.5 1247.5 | 2.25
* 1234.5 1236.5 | 4.8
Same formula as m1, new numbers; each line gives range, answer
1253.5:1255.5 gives 3.42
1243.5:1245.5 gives 2.87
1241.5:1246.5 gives 3.04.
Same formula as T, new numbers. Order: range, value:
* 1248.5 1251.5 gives 2.12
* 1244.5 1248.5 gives 2.39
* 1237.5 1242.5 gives 4.22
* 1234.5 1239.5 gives 4.77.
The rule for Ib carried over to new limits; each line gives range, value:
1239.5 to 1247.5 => 4.2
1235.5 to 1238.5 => 4.87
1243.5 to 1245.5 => 3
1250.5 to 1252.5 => 2.51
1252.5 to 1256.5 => 3.93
